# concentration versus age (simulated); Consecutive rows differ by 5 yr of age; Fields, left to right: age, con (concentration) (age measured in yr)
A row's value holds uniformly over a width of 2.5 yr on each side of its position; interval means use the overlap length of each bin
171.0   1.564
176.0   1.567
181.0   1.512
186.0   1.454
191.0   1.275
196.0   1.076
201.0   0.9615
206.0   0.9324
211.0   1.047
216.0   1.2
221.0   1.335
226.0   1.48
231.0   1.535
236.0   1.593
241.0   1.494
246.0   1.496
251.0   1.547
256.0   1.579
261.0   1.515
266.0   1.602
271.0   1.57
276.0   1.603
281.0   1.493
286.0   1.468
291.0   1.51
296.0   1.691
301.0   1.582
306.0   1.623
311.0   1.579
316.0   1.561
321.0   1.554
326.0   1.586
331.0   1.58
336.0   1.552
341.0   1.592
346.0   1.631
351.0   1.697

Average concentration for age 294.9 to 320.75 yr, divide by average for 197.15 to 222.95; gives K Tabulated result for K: 1.5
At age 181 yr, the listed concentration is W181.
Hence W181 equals 1.512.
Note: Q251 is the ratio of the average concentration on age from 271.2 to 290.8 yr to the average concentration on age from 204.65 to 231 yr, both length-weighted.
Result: 1.23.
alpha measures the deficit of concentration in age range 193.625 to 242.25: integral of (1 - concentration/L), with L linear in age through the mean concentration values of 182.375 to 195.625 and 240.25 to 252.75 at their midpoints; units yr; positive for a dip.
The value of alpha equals 5.7 yr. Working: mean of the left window 1.33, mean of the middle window 1.26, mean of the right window 1.51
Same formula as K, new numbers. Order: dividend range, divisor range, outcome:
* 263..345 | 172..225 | 1.26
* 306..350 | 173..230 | 1.25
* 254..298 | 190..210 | 1.49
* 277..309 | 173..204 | 1.20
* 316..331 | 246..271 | 1.01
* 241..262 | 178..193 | 1.08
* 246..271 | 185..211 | 1.40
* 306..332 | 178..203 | 1.24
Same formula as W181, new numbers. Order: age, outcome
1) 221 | 1.335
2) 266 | 1.602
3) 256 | 1.579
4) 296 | 1.691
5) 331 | 1.58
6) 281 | 1.493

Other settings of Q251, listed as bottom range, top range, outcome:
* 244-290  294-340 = 1.03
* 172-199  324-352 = 1.16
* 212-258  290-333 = 1.09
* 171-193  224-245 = 1.04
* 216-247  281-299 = 1.06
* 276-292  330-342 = 1.04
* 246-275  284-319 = 1.01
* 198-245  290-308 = 1.25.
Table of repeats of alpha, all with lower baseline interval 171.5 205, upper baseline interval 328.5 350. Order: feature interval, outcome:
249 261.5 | -1.0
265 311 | -2.2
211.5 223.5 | 1.2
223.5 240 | -1.7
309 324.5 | -0.1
